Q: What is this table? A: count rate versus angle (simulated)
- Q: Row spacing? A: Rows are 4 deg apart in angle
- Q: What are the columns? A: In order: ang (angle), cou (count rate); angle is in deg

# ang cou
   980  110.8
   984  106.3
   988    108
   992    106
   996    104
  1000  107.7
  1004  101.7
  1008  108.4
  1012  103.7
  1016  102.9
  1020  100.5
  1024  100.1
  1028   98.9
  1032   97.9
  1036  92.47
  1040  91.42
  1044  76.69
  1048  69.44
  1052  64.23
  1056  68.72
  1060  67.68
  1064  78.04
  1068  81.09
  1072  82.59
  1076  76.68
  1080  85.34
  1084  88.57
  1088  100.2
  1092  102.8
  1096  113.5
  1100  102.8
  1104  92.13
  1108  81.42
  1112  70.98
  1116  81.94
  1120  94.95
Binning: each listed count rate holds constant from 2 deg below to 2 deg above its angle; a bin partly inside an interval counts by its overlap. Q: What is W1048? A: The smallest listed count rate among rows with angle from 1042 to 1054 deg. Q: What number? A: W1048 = 64.23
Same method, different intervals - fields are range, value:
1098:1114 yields 70.98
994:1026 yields 100.1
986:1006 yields 101.7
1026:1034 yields 97.9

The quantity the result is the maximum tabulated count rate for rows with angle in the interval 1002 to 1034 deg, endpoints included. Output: 108.4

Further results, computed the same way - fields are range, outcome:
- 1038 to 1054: 91.42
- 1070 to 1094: 102.8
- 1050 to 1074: 82.59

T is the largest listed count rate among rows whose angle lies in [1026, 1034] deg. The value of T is 98.9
